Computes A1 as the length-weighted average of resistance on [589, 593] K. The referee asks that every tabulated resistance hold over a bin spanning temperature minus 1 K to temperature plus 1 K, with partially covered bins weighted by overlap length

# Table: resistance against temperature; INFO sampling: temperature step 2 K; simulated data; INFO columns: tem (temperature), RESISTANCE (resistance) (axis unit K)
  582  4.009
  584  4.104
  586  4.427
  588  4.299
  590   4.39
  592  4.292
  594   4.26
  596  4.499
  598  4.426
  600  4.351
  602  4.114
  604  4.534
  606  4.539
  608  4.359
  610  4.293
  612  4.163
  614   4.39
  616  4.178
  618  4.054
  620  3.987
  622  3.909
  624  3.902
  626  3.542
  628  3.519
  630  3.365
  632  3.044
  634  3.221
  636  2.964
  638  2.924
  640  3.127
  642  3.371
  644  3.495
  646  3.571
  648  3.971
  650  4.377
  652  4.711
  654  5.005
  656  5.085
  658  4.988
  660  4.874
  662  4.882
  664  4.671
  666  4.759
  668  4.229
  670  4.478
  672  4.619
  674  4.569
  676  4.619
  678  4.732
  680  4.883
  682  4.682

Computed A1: 4.34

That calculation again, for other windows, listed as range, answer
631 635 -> 3.13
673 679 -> 4.64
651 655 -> 4.86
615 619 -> 4.12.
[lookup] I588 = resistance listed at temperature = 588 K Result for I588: 4.299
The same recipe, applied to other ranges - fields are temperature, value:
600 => 4.351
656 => 5.085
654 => 5.005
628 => 3.519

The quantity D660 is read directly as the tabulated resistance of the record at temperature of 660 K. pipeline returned 4.874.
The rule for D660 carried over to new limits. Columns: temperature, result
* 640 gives 3.127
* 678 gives 4.732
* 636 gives 2.964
